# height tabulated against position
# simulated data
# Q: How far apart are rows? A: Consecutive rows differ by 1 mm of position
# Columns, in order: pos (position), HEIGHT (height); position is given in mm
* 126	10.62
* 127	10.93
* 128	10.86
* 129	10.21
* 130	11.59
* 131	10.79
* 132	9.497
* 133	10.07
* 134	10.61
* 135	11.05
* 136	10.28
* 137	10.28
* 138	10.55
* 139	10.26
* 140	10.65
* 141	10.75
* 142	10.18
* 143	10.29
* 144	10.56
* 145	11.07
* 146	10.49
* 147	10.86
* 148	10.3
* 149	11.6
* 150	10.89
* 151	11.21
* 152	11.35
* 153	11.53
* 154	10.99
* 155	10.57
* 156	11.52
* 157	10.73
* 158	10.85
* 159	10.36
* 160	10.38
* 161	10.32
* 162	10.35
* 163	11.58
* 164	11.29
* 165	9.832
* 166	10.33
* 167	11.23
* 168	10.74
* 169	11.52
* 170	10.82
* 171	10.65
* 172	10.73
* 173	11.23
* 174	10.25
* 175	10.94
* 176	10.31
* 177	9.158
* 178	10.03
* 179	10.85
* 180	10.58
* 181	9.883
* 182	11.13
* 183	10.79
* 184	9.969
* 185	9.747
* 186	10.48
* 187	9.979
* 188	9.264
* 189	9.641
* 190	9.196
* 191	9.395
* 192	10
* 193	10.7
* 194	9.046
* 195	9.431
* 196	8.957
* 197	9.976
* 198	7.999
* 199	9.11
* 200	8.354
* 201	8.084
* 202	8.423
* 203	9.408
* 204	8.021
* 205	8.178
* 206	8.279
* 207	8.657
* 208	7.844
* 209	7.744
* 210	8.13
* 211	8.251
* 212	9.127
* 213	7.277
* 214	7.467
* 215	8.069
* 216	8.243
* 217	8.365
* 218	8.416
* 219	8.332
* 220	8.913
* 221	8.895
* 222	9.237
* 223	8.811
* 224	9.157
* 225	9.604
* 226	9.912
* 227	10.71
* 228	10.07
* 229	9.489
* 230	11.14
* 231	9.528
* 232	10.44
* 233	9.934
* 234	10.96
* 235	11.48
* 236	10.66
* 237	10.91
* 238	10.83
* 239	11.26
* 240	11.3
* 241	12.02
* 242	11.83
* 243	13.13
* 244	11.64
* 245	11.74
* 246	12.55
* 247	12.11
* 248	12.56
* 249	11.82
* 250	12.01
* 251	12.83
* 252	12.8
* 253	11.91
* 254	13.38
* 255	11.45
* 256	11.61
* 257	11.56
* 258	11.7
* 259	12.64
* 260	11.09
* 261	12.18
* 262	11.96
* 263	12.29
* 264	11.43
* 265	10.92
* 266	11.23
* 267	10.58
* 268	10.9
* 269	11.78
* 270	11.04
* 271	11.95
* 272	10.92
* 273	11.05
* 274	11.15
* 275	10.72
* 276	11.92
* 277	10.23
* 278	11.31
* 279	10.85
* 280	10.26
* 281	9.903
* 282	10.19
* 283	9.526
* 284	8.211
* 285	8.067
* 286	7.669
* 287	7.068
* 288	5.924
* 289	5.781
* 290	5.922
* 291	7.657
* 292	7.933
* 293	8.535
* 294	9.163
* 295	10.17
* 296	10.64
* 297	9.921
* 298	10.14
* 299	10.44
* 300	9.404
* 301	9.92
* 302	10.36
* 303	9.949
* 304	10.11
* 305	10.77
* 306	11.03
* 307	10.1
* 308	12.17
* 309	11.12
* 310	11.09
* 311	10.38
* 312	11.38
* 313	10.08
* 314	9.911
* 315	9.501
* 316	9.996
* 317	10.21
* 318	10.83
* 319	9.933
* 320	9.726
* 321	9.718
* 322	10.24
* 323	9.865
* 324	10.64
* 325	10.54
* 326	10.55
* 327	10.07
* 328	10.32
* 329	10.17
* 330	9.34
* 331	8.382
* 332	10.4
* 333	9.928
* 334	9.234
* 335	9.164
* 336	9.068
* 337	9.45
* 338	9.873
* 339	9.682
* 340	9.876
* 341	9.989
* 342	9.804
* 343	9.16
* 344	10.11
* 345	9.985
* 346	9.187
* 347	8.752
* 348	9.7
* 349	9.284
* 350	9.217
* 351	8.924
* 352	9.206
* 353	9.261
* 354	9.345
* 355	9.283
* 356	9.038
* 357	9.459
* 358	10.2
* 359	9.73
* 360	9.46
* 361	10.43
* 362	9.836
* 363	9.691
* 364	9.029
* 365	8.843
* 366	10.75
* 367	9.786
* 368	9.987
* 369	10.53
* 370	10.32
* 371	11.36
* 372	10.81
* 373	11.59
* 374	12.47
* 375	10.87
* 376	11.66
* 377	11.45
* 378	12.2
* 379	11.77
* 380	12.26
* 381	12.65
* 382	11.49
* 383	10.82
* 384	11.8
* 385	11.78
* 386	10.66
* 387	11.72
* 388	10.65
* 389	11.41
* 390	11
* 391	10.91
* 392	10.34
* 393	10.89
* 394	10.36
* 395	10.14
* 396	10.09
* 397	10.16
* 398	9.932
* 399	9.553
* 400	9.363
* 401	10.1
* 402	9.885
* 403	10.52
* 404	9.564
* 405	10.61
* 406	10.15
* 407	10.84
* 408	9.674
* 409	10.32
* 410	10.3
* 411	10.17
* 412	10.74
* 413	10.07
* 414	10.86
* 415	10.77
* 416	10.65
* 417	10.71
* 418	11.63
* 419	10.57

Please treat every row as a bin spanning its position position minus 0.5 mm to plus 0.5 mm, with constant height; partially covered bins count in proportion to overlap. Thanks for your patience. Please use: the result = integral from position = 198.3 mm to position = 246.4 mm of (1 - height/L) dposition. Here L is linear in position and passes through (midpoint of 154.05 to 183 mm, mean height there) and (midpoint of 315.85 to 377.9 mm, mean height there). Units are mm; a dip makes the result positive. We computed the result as 4.0 mm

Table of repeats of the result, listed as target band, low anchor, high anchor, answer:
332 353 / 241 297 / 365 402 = 2.56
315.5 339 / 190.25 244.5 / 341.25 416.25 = 0.39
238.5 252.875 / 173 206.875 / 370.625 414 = -3.17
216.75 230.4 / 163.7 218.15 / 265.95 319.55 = 0.37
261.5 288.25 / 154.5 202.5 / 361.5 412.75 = 0.00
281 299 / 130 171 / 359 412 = 3.68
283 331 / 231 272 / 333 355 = 3.11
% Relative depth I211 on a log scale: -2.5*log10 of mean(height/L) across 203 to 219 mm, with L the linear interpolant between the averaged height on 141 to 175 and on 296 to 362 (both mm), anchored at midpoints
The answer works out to 0.27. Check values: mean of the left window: 10.8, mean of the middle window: 8.18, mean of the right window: 9.92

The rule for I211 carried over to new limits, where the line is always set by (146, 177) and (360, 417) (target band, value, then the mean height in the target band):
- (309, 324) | 0.05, 10.2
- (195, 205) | 0.23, 8.71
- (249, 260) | -0.13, 12.1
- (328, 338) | 0.12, 9.52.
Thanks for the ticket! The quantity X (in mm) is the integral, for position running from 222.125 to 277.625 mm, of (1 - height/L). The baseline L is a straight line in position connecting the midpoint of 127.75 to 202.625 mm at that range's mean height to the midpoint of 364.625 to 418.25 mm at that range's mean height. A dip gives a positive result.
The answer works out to -4.2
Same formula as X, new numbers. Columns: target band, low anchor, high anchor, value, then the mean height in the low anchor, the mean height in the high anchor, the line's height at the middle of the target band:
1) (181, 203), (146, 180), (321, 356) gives 2.2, 10.8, 9.64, 10.6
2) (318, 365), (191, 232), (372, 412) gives 2.8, 8.91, 10.8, 10.3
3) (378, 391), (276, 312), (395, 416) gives -1.9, 9.54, 10.2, 10.1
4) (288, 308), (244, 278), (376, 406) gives 3.7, 11.7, 10.8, 11.4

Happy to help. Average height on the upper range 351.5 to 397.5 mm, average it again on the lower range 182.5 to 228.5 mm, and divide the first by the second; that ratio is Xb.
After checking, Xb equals 1.18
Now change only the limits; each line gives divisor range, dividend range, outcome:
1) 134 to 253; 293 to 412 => 1.00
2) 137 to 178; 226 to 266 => 1.07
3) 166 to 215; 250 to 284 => 1.19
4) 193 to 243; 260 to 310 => 1.08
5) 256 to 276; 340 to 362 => 0.83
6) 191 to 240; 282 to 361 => 1.04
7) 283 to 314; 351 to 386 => 1.12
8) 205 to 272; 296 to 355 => 0.94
